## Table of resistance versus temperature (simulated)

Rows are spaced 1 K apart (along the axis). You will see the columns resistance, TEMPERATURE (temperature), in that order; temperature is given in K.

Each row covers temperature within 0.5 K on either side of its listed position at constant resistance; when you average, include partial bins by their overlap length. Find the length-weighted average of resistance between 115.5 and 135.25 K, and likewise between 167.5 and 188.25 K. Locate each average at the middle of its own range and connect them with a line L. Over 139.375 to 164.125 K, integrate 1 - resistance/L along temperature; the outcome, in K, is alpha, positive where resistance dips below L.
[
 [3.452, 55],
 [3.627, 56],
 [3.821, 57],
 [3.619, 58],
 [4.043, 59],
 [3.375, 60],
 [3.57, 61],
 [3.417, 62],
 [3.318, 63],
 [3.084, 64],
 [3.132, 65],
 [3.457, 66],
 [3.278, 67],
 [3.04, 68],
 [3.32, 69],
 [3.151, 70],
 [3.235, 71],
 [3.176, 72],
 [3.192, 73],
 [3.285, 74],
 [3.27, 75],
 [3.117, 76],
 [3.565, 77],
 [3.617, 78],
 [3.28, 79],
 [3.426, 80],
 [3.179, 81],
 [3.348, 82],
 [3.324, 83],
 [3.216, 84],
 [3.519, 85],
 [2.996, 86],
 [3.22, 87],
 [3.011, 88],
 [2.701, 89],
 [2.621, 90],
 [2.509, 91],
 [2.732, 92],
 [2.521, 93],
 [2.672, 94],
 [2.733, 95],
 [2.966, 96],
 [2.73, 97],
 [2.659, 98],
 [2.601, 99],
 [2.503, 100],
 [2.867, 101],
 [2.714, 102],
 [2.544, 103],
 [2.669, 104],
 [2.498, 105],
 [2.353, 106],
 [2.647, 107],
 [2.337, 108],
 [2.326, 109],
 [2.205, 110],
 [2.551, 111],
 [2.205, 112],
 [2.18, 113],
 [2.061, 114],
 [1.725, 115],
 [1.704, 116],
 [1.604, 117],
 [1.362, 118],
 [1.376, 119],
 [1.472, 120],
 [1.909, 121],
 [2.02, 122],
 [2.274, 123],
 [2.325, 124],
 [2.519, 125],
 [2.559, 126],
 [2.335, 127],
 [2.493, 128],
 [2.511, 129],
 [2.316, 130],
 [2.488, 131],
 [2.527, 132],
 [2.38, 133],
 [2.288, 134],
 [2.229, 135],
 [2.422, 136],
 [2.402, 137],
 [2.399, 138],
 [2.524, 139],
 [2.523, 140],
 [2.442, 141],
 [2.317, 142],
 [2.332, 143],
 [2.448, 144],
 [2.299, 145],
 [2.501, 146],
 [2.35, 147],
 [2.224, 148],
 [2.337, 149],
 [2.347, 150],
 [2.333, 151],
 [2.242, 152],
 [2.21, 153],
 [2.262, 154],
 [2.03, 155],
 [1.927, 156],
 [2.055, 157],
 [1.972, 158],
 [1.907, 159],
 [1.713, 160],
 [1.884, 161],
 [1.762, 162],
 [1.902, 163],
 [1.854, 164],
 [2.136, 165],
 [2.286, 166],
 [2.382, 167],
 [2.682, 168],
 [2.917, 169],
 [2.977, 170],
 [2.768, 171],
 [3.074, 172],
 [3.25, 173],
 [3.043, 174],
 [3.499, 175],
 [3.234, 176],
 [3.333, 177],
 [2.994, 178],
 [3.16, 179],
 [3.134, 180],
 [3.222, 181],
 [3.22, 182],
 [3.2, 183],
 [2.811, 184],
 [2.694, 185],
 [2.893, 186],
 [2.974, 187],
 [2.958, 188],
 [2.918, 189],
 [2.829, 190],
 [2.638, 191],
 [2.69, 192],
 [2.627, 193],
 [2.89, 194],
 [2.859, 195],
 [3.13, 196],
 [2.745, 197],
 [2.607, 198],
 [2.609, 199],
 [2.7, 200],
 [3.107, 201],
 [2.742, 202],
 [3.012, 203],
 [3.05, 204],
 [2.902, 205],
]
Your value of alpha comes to 3.87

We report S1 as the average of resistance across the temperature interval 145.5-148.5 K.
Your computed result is 2.36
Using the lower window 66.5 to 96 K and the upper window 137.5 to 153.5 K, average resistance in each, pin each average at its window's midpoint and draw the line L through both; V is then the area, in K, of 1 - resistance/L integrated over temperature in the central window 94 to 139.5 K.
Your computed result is 6.23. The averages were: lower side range 3.11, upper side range 2.36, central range 2.33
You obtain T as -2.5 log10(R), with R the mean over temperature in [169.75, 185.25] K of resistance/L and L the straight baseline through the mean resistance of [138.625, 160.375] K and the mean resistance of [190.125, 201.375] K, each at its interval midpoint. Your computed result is -0.208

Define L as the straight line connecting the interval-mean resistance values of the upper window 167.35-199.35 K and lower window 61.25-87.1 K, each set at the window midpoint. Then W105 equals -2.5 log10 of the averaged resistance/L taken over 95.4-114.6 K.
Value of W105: 0.26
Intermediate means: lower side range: 3.28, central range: 2.5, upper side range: 2.95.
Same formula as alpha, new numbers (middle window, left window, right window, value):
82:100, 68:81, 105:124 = -0.6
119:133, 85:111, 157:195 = 2.2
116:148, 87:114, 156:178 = 3.7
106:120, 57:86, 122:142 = 3.6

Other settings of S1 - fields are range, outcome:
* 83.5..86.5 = 3.24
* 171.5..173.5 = 3.16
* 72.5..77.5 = 3.29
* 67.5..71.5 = 3.19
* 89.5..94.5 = 2.61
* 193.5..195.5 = 2.87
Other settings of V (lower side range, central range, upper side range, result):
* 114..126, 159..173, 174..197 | 1.7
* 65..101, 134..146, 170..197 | 2.5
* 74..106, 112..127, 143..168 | 3.6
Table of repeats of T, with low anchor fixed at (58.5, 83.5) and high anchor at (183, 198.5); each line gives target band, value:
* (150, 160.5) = 0.391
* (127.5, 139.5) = 0.260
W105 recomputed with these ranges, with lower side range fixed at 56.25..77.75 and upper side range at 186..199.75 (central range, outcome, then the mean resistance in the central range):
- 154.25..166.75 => 0.440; 1.97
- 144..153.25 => 0.277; 2.33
